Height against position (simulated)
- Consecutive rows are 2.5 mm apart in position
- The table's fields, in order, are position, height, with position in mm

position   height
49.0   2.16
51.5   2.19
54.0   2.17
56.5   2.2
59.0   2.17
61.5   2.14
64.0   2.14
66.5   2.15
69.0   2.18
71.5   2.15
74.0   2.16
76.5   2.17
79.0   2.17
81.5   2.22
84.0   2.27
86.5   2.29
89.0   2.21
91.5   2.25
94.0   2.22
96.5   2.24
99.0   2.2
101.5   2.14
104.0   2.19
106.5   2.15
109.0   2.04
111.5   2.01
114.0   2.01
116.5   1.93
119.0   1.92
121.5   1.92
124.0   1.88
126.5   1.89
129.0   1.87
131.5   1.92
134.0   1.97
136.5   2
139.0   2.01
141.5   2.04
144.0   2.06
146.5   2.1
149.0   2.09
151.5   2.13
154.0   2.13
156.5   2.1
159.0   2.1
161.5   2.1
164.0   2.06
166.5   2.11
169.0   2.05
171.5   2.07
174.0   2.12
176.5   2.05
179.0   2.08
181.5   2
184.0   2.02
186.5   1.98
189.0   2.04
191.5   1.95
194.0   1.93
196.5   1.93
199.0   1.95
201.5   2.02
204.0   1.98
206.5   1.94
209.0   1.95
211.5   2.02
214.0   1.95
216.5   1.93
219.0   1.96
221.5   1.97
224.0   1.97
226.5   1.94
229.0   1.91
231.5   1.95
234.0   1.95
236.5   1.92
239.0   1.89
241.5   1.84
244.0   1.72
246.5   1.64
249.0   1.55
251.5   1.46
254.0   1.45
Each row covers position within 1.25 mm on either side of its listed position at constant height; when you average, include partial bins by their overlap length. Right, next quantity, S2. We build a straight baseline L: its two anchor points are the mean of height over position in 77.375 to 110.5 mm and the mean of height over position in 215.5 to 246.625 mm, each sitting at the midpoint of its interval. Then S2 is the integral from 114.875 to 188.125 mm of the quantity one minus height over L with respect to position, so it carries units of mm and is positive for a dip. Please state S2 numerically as 1.6 mm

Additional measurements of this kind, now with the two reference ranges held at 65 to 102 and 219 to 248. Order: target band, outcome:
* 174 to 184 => -0.3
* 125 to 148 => 1.1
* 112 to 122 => 0.8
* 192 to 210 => 0.0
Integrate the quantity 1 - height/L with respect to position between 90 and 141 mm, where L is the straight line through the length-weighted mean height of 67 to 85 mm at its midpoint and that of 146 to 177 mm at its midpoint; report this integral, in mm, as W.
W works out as 2.5 mm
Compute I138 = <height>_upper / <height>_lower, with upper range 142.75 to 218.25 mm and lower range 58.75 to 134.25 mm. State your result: 0.97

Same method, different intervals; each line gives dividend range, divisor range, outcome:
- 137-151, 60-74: 0.96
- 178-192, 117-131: 1.06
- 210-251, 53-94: 0.86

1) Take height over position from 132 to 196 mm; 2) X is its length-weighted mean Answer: 2.05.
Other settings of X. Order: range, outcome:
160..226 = 2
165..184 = 2.07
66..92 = 2.2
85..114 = 2.17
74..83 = 2.19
